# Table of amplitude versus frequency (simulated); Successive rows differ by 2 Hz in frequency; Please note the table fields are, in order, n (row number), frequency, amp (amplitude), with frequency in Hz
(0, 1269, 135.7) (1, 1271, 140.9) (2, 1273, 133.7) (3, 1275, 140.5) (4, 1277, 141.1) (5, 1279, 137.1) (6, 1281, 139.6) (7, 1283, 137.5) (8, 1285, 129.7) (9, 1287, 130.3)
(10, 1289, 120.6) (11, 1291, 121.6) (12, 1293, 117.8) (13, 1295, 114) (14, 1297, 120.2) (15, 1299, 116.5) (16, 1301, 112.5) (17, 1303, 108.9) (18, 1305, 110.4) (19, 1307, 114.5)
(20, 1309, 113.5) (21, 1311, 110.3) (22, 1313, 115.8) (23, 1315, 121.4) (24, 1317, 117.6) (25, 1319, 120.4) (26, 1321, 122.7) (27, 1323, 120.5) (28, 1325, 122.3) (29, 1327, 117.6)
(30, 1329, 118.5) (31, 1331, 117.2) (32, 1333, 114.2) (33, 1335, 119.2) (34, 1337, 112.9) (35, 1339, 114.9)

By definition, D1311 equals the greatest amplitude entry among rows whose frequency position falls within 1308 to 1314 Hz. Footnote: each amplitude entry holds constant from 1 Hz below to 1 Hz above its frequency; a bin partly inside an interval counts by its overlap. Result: 115.8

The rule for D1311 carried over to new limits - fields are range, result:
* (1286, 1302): 130.3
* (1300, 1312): 114.5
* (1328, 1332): 118.5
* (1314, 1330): 122.7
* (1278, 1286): 139.6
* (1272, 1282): 141.1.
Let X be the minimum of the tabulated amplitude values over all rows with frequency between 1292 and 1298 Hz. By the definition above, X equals 114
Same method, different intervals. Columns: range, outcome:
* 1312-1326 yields 115.8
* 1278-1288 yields 129.7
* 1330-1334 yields 114.2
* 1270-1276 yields 133.7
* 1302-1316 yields 108.9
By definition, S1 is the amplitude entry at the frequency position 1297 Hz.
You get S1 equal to 120.2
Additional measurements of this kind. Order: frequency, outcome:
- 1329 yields 118.5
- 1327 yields 117.6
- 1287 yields 130.3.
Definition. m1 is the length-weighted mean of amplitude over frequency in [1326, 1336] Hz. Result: 117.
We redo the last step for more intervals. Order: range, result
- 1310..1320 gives 117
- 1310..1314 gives 113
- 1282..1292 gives 128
